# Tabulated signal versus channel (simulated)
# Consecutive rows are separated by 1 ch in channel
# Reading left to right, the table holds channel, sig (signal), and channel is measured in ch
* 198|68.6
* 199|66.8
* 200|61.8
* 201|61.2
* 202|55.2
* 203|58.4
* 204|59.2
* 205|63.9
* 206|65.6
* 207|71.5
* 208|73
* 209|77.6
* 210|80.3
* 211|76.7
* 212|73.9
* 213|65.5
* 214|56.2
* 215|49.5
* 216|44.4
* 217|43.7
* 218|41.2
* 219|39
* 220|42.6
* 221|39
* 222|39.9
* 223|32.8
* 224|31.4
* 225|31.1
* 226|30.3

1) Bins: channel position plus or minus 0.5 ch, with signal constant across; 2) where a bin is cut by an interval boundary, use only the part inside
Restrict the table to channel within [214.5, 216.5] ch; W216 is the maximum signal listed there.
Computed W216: 49.5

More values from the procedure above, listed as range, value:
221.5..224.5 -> 39.9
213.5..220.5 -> 56.2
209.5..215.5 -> 80.3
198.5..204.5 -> 66.8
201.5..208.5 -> 73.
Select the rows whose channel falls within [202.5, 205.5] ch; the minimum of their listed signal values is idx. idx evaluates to 58.4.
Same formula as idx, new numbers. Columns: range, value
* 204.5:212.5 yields 63.9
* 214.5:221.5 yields 39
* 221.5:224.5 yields 31.4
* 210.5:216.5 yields 44.4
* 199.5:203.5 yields 55.2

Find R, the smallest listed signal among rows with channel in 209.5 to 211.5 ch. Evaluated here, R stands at 76.7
